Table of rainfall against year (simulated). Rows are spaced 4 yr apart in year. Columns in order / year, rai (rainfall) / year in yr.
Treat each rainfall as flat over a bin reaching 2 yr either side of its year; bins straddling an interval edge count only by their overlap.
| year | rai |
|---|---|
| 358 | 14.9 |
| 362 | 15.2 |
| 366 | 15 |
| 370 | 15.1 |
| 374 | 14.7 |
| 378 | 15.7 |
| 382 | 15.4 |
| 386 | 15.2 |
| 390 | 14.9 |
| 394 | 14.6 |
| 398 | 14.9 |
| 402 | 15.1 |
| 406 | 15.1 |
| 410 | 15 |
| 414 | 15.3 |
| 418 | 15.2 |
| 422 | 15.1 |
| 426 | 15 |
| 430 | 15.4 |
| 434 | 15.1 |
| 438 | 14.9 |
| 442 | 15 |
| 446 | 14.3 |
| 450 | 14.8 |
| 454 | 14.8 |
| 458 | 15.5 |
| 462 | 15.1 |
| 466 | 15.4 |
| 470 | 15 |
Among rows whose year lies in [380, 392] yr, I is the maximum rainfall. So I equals 15.4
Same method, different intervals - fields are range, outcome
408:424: 15.3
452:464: 15.5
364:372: 15.1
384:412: 15.2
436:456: 15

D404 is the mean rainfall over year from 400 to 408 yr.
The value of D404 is 15.1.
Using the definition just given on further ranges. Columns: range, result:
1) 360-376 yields 15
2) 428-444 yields 15.1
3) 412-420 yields 15.2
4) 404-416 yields 15.1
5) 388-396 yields 14.8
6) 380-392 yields 15.2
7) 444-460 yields 14.9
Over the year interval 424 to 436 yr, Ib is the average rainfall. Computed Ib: 15.2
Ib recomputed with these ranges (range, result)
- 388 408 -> 14.9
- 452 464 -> 15.1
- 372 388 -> 15.2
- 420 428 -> 15.1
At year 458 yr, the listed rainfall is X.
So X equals 15.5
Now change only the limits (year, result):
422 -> 15.1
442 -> 15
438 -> 14.9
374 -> 14.7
